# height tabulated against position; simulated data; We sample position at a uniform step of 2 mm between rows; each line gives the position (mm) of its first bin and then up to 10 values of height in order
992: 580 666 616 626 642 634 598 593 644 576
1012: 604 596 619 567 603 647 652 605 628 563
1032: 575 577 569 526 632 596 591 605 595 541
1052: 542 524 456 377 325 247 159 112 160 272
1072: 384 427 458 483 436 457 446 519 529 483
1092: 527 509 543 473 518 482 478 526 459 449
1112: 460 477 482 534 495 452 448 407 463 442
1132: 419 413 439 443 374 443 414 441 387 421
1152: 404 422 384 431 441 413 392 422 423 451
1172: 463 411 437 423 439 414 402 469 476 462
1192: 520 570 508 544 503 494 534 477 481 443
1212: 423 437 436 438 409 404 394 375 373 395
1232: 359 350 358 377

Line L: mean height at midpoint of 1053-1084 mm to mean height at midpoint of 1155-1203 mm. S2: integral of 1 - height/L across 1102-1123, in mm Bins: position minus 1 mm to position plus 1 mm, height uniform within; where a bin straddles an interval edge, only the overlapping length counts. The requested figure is -4.6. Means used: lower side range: 355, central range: 481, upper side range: 454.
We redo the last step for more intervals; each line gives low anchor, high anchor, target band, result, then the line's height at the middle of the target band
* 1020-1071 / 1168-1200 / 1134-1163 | 3.2 mm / 471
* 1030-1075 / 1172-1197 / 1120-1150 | 1.7 mm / 456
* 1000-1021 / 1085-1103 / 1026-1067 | 5.6 mm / 564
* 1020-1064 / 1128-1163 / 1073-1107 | -0.5 mm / 482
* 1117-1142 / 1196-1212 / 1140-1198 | 3.8 mm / 470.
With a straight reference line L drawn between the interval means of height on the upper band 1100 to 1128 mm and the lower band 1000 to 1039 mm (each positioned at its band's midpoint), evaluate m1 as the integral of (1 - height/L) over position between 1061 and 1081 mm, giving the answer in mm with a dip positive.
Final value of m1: 8.1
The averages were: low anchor 600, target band 314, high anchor 474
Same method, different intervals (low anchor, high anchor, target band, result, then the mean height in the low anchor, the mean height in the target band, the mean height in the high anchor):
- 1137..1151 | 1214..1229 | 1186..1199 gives -3.1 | 418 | 510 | 406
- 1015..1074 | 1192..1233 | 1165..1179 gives 0.9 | 490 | 433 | 452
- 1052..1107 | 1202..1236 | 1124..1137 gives -0.3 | 421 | 432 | 421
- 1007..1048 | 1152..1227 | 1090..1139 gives 4.3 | 599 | 473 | 447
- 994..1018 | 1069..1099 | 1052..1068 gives 6.1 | 614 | 319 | 463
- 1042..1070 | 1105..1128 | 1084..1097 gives -2.1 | 405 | 513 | 471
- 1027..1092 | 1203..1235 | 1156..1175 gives 0.4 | 463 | 425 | 420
